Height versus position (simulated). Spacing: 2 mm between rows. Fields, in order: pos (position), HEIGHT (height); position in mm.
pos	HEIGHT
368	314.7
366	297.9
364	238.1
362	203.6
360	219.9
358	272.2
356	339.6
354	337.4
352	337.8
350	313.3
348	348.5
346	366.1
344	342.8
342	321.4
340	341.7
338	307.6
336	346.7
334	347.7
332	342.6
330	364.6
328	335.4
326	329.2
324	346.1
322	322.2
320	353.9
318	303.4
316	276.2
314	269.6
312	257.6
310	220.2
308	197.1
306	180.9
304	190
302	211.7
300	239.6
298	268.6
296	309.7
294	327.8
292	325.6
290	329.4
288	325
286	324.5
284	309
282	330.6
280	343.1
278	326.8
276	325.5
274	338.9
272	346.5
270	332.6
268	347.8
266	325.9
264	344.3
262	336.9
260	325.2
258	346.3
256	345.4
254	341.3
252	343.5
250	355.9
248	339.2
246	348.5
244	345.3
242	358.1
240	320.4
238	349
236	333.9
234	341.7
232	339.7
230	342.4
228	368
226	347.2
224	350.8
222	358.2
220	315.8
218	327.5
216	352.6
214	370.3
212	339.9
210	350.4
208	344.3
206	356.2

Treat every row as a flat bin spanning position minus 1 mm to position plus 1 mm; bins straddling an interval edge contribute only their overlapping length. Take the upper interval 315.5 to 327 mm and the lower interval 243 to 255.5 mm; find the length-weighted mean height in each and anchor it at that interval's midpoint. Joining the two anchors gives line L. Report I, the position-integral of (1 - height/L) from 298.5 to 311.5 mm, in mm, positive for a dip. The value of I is 4.66 mm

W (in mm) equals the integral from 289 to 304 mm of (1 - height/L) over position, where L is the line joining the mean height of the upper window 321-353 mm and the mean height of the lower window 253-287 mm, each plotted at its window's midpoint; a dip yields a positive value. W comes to 2.5 mm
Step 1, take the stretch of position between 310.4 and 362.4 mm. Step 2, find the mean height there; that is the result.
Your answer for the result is 317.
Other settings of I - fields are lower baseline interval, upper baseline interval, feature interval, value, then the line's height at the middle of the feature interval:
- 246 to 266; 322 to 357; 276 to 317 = 7.3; 340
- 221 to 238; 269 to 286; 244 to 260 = -0.2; 340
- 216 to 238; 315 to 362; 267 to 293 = 0.2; 334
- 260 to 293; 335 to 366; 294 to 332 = 4.8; 320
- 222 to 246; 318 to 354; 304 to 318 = 4.3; 340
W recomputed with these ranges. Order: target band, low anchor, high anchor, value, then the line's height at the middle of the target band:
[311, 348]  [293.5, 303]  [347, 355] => -2.31 mm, 307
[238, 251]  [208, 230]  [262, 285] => -0.14 mm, 341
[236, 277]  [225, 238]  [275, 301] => -1.10 mm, 332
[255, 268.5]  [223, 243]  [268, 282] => 0.02 mm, 339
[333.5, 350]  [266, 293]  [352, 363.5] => -2.81 mm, 289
